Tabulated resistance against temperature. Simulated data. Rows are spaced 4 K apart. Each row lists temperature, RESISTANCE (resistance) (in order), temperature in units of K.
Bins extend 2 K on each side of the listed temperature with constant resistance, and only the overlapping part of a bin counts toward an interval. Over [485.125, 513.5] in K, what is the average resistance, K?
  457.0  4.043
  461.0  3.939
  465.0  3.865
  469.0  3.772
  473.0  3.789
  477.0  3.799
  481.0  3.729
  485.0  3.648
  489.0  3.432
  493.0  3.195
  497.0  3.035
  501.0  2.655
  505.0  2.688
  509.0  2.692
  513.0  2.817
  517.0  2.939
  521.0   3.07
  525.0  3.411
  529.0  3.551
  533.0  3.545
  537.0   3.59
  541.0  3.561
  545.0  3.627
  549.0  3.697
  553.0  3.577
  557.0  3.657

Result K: 2.98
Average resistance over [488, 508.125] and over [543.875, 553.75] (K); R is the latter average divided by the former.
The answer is 1.23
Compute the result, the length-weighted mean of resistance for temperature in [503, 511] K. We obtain 2.69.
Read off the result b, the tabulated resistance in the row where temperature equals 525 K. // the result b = 3.411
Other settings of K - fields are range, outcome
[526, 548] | 3.57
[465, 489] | 3.73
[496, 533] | 3.01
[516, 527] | 3.16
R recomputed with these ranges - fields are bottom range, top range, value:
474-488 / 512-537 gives 0.88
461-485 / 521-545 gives 0.92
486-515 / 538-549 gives 1.22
